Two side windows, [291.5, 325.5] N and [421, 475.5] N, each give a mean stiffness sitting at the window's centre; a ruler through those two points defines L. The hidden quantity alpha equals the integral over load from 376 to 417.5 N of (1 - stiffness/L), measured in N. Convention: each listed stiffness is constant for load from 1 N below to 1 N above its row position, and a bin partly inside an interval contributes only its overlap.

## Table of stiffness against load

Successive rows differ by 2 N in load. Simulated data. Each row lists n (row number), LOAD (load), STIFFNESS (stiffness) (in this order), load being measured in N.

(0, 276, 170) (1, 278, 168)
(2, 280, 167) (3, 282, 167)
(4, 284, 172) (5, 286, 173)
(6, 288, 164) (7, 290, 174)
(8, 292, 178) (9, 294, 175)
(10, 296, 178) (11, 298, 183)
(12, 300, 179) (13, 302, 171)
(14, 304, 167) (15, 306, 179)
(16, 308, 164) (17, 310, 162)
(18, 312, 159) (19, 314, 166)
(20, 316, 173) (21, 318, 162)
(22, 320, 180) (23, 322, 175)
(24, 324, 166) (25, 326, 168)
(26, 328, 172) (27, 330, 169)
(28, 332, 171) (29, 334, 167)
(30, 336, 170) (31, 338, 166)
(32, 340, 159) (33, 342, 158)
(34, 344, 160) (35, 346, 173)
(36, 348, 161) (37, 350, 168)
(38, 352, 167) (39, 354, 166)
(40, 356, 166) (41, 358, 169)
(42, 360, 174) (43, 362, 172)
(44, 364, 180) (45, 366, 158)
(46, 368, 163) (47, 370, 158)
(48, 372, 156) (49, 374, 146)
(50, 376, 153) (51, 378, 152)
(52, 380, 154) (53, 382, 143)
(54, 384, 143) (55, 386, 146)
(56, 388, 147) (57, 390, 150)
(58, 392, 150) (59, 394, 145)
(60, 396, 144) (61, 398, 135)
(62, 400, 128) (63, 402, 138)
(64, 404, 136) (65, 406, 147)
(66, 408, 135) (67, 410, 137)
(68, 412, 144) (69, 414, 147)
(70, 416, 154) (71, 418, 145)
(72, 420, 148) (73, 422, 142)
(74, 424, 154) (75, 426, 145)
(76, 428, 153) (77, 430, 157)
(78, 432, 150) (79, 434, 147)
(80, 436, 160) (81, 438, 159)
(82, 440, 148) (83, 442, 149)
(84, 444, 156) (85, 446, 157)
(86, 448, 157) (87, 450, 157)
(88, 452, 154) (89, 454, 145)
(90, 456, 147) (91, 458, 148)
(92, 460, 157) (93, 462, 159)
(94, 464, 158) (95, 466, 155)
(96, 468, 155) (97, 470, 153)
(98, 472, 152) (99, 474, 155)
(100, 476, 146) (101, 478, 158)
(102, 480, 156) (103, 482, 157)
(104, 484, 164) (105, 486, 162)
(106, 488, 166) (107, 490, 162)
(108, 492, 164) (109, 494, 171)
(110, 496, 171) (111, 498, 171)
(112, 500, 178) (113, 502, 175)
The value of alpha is 4.1 N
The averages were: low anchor 171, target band 144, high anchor 153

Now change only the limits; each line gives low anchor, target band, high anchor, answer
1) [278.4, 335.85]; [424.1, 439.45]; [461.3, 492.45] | 0.8 N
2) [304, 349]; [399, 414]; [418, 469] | 1.8 N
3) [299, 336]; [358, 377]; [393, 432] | -0.8 N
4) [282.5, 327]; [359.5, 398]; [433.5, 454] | 2.0 N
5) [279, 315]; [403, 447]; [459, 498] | 3.8 N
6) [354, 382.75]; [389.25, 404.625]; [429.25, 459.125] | 1.7 N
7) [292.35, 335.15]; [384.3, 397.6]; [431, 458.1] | 1.1 N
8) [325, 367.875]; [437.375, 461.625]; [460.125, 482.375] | 0.6 N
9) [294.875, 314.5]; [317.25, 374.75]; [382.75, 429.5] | -2.3 N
